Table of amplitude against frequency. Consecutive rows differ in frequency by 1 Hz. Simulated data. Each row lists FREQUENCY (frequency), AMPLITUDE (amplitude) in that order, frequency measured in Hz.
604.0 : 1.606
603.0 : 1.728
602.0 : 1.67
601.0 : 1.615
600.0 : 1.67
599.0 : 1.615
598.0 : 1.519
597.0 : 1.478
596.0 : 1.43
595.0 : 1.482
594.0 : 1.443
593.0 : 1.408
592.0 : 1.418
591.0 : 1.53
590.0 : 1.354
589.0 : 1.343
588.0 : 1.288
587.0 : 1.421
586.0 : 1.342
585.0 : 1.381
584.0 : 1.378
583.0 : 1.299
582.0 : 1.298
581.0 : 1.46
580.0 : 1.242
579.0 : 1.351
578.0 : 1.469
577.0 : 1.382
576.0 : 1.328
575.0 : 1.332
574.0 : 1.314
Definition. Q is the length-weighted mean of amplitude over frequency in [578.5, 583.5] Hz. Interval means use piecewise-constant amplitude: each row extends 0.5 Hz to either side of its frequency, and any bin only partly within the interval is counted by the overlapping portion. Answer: 1.33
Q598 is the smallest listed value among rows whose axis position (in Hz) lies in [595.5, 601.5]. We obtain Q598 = 1.43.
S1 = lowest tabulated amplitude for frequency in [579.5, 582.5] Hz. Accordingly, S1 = 1.242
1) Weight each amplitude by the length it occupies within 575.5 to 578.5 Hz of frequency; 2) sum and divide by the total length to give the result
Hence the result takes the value 1.39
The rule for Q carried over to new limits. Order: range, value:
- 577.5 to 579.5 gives 1.41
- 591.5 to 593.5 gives 1.41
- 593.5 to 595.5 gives 1.46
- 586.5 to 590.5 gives 1.35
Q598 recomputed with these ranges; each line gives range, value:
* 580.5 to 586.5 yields 1.298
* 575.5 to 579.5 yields 1.328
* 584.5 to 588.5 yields 1.288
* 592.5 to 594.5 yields 1.408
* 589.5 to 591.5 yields 1.354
